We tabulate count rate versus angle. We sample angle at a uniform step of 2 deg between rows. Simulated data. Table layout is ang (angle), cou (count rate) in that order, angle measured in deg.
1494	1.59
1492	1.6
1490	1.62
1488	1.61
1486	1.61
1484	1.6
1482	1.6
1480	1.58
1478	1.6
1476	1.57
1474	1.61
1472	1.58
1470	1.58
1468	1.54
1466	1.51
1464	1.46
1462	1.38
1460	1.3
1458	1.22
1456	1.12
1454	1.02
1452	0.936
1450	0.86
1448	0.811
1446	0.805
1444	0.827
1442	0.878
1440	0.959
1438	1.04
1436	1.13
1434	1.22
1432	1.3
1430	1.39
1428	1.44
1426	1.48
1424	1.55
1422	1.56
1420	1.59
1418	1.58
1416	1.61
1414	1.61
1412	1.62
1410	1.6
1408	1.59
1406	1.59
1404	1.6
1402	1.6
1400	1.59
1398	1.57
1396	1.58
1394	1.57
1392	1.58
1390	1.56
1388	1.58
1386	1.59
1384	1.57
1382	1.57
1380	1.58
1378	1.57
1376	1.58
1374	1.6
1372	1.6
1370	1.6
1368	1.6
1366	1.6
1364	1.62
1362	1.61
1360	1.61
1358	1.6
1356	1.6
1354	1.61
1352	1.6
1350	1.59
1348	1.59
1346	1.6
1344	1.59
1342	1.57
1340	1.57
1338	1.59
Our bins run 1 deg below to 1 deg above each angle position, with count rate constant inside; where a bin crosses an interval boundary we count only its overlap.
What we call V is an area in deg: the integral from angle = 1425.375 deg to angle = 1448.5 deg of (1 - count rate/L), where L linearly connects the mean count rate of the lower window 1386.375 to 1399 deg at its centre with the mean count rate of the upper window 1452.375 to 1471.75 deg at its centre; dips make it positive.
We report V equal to 5.2 deg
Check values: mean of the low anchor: 1.57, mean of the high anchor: 1.34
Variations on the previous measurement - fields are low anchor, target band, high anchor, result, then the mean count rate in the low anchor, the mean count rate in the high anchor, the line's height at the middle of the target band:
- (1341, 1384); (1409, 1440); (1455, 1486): 2.06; 1.59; 1.49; 1.53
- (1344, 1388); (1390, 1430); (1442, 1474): -4.69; 1.59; 1.2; 1.41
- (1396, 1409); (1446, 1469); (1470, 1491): 6.00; 1.59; 1.6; 1.59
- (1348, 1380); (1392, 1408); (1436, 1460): -3.08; 1.6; 0.974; 1.33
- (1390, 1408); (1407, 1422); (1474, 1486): -0.11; 1.58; 1.59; 1.59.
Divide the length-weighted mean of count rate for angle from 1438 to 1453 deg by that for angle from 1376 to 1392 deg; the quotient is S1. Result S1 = 0.56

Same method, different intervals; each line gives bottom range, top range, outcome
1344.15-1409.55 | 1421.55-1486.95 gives 0.82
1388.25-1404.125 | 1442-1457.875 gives 0.59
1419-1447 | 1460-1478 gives 1.24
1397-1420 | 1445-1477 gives 0.79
